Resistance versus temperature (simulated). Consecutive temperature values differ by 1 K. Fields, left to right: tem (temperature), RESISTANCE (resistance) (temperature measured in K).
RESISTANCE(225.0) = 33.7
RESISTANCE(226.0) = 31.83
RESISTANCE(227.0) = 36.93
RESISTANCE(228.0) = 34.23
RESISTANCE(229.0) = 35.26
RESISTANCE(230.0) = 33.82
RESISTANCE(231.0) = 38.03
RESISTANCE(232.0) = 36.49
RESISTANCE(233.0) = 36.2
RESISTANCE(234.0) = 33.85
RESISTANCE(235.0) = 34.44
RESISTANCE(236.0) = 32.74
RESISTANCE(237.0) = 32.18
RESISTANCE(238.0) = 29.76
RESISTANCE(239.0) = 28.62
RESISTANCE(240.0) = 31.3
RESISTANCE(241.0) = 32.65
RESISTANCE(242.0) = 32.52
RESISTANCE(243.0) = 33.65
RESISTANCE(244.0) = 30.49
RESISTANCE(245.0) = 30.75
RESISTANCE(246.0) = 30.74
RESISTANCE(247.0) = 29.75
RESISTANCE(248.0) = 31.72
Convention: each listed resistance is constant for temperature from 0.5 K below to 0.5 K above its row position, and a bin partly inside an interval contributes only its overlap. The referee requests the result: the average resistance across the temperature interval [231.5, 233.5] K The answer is 36.3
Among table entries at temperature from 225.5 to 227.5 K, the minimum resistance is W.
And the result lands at 31.83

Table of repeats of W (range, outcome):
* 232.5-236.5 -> 32.74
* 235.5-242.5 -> 28.62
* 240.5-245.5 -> 30.49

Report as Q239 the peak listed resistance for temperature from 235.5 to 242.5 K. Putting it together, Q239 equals 32.74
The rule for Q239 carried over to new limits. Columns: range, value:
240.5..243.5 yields 33.65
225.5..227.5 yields 36.93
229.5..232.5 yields 38.03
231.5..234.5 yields 36.49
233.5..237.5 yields 34.44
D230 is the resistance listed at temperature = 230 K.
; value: 33.82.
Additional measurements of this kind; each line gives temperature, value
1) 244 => 30.49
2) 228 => 34.23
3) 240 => 31.3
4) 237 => 32.18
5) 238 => 29.76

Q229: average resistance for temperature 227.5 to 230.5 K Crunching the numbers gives 34.4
